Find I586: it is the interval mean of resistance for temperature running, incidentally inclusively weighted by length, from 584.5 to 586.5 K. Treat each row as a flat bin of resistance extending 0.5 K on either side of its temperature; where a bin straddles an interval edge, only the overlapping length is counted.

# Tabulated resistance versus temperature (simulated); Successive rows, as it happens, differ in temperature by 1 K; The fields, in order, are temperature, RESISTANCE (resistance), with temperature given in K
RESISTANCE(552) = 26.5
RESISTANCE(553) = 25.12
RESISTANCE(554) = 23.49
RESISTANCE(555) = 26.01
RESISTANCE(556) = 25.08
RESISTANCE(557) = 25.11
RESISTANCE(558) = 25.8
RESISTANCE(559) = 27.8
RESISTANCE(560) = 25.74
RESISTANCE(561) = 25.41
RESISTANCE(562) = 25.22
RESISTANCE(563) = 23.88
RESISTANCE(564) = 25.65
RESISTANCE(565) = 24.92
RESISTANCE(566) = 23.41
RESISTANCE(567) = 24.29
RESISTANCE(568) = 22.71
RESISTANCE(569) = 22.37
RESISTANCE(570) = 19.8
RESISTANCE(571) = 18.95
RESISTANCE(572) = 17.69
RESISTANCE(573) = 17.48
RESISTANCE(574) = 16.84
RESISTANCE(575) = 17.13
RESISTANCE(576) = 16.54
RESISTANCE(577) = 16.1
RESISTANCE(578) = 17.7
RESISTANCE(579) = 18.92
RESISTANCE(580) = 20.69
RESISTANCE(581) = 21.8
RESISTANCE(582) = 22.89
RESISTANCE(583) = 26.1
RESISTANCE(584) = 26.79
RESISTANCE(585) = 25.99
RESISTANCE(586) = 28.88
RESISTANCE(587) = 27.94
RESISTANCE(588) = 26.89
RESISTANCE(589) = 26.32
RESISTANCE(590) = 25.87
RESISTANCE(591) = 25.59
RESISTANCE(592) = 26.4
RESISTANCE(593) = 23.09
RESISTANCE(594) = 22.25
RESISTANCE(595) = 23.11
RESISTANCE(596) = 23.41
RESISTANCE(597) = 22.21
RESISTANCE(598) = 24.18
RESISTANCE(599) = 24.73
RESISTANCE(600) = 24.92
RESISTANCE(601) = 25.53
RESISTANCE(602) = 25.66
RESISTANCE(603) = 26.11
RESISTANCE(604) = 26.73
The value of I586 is 27.4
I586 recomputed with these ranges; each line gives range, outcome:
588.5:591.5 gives 25.9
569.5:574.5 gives 18.2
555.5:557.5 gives 25.1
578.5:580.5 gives 19.8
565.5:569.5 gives 23.2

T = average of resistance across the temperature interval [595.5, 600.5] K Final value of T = 23.9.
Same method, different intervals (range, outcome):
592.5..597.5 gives 22.8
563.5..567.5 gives 24.6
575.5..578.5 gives 16.8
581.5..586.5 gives 26.1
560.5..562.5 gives 25.3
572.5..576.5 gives 17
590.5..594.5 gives 24.3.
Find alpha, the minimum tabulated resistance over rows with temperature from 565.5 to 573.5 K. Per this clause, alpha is 17.48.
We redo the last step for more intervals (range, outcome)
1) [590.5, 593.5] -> 23.09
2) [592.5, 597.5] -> 22.21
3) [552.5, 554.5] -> 23.49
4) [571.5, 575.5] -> 16.84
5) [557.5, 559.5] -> 25.8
